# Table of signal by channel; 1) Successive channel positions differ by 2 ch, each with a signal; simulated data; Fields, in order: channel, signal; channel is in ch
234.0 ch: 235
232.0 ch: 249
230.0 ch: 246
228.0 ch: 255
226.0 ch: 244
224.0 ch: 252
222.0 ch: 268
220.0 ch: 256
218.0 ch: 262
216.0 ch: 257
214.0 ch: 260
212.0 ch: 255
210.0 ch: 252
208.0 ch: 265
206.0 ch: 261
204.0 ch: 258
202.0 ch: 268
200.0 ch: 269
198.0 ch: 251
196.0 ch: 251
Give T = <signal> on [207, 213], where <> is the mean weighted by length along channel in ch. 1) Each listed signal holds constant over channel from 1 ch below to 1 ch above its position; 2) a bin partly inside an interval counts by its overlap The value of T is 257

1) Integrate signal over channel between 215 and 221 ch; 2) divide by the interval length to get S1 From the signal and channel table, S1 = 258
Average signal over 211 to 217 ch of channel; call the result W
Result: 257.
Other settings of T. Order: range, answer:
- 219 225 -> 259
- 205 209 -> 263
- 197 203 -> 263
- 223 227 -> 248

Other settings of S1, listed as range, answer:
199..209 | 264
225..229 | 250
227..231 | 250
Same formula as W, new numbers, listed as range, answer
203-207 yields 260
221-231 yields 253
